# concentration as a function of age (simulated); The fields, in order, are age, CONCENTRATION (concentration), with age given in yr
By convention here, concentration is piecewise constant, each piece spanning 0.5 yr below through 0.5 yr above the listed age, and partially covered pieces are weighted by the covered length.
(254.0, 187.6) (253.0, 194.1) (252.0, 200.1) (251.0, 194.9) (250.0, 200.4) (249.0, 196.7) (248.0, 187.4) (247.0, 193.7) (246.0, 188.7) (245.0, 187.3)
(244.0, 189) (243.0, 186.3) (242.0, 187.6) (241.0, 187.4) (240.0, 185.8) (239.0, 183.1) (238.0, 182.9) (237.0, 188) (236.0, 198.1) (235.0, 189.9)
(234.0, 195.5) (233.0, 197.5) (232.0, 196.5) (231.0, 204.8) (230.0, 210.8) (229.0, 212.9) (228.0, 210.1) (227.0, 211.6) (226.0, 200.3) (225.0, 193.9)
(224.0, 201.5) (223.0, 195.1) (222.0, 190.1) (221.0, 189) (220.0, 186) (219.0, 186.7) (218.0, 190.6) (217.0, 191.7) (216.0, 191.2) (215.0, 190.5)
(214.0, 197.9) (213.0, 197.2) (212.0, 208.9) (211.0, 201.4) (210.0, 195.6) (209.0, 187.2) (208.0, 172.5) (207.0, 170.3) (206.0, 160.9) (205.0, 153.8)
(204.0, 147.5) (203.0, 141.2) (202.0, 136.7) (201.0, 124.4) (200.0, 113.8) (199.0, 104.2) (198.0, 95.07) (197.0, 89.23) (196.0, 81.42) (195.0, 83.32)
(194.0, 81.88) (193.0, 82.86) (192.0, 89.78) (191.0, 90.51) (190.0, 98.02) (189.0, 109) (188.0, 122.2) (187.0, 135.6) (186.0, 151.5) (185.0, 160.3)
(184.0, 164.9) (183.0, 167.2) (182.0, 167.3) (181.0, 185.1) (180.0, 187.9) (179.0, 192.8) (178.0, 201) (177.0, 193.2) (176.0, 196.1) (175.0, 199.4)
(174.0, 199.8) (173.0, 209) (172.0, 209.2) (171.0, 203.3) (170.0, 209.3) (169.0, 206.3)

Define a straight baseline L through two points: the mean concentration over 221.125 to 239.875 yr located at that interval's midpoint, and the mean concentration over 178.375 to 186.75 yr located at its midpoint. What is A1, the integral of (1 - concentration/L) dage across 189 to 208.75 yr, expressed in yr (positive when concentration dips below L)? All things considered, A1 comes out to 6.94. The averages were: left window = 171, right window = 198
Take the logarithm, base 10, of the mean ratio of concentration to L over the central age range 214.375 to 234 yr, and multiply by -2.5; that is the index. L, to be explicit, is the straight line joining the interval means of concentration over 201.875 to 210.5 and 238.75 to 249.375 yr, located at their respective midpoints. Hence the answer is -0.126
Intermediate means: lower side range 164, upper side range 188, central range 197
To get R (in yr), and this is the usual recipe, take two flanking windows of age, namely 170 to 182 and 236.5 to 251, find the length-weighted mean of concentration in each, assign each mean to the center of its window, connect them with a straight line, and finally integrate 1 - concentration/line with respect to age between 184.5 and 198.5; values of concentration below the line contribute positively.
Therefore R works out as 6.5 yr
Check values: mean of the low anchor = 197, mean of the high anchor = 189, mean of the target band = 105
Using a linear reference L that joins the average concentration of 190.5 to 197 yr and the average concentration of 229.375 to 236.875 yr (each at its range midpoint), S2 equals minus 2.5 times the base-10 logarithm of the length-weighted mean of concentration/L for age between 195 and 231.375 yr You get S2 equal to -0.21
